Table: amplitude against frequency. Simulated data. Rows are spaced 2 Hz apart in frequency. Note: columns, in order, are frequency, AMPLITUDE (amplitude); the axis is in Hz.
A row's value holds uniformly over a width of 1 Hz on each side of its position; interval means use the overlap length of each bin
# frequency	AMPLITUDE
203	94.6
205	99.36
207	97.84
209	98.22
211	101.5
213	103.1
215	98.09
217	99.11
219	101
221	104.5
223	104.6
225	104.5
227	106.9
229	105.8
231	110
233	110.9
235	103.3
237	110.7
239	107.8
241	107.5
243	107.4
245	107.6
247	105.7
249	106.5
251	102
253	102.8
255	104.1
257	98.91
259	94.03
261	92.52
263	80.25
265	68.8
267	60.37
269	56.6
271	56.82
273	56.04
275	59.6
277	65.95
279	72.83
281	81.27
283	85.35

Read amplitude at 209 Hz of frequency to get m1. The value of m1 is 98.22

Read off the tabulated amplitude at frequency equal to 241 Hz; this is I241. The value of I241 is 107.5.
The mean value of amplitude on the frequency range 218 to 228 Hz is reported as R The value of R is 104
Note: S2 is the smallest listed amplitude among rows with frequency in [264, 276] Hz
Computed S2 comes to 56.04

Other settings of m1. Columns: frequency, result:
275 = 59.6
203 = 94.6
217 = 99.11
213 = 103.1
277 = 65.95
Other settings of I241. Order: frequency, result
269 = 56.6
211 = 101.5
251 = 102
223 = 104.6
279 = 72.83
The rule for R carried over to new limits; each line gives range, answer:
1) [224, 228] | 106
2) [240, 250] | 107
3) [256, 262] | 95.2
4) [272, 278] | 60.5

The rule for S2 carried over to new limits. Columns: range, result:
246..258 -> 98.91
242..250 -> 105.7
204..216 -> 97.84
